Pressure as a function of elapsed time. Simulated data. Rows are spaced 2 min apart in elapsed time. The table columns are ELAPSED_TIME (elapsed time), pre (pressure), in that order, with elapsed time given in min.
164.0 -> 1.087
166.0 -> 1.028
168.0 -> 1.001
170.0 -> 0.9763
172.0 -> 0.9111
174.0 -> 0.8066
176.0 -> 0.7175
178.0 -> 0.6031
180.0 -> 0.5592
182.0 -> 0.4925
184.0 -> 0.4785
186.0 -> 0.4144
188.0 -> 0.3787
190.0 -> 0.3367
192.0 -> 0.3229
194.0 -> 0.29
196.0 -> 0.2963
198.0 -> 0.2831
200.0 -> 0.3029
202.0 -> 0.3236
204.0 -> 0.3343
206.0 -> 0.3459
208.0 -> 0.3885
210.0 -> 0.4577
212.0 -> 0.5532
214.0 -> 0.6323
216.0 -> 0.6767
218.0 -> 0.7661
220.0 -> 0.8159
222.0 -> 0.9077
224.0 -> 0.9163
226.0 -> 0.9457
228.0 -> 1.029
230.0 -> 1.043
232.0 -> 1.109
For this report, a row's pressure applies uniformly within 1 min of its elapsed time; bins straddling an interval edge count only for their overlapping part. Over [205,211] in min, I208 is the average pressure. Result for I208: 0.397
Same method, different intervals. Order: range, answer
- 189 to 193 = 0.33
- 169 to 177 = 0.853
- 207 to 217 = 0.542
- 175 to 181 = 0.627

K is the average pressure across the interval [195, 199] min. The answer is 0.29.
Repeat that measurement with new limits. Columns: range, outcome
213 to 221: 0.723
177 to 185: 0.533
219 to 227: 0.896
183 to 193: 0.386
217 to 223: 0.83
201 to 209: 0.348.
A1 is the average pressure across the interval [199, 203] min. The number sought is 0.313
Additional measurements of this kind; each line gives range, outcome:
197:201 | 0.293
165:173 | 0.979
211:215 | 0.593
